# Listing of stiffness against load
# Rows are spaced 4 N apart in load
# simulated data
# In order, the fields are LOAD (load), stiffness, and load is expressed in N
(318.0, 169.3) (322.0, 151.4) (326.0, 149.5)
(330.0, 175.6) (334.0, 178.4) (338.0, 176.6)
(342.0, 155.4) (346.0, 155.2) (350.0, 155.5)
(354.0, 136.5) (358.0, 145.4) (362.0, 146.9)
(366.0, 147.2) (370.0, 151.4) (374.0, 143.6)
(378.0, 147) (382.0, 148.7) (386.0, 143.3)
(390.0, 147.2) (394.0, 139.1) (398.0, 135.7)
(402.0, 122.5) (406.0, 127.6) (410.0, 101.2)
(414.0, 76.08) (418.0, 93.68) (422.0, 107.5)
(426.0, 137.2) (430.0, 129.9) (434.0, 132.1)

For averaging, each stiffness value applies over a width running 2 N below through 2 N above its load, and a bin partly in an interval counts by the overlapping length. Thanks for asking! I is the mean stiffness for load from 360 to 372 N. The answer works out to 148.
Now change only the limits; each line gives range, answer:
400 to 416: 107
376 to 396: 145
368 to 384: 148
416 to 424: 101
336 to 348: 162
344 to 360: 148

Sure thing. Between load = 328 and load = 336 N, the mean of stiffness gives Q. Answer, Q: 177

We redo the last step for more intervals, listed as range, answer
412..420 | 84.9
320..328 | 150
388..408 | 134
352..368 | 144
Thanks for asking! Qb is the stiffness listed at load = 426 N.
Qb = 137.2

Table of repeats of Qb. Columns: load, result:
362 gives 146.9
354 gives 136.5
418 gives 93.68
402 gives 122.5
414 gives 76.08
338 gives 176.6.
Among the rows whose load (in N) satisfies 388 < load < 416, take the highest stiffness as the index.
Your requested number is 147.2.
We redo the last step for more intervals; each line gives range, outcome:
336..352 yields 176.6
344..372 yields 155.5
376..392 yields 148.7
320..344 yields 178.4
